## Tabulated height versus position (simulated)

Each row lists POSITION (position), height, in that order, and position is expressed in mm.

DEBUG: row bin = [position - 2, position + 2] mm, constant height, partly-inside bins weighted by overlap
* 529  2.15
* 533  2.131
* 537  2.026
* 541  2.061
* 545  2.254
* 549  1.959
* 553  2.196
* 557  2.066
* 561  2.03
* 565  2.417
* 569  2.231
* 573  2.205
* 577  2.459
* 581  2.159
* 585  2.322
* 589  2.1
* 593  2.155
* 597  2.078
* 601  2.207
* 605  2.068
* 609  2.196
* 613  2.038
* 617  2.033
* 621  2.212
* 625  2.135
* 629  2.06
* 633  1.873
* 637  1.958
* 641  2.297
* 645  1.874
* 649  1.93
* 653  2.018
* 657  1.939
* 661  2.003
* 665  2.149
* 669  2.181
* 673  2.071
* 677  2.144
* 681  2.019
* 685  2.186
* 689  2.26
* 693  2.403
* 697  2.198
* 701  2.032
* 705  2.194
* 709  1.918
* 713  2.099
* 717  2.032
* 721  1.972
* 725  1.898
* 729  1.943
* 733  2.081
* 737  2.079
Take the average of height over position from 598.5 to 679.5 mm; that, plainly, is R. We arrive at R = 2.07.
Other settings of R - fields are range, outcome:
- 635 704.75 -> 2.1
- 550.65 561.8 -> 2.1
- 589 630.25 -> 2.12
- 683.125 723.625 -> 2.13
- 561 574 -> 2.25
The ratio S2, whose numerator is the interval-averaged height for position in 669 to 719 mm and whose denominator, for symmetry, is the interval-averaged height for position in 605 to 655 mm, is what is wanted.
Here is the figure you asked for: 1.0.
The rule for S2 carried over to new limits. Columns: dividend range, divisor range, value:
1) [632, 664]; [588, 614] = 0.94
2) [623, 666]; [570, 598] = 0.91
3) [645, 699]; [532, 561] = 1.01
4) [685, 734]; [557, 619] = 0.96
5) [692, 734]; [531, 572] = 0.96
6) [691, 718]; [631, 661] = 1.07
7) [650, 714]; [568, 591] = 0.94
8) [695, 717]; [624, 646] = 1.02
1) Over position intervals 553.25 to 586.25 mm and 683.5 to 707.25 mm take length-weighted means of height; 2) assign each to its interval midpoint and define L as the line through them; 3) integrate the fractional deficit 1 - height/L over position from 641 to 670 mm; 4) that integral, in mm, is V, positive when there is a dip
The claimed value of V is 2.5 mm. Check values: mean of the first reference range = 2.23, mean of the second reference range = 2.21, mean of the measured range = 2.03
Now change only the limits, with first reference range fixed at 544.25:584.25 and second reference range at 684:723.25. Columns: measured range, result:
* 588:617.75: 0.9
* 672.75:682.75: 0.3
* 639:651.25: 0.7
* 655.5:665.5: 0.6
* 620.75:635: 0.7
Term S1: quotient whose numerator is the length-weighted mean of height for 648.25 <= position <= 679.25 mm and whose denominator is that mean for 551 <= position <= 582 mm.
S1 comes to 0.9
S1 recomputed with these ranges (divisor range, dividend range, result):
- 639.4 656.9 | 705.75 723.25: 1.00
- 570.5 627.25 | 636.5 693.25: 0.96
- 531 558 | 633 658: 0.95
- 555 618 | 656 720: 0.97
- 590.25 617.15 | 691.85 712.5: 1.01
